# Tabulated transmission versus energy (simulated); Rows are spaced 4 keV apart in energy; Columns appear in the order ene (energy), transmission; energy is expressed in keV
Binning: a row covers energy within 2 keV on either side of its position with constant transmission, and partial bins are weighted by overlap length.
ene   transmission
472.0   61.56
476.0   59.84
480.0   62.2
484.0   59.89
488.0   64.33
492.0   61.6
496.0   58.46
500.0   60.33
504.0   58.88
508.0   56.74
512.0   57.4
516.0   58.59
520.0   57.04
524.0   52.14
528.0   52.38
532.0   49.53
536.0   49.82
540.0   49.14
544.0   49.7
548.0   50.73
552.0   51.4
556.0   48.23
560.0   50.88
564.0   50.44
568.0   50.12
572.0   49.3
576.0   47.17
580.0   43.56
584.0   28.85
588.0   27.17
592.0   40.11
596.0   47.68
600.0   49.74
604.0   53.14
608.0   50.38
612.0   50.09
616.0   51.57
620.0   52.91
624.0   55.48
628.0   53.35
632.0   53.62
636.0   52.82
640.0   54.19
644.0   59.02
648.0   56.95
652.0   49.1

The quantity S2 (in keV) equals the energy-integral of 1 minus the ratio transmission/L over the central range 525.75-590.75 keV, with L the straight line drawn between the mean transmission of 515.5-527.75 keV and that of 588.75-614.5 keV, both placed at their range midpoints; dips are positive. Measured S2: 6.34 keV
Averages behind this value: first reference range 55.1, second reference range 47.5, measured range 46.7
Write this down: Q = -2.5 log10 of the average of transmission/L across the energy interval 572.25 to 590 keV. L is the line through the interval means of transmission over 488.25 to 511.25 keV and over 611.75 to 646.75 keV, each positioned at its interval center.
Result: 0.42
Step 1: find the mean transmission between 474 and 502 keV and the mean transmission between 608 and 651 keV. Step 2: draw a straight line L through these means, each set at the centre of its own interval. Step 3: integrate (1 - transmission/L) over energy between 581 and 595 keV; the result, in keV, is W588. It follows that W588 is 5.5 keV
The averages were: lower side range 60.9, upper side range 53.7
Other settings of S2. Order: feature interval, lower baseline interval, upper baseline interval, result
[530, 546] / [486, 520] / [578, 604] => 0.72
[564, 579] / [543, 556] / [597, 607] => 0.55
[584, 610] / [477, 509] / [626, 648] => 5.92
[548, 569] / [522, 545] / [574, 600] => -2.19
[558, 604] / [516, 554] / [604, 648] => 7.09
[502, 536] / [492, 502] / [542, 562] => 0.61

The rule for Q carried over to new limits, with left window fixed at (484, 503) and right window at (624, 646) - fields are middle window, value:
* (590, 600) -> 0.24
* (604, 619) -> 0.09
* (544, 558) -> 0.17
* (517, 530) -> 0.10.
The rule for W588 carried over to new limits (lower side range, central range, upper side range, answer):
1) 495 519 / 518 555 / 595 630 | 3.4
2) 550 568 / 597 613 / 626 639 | 0.5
